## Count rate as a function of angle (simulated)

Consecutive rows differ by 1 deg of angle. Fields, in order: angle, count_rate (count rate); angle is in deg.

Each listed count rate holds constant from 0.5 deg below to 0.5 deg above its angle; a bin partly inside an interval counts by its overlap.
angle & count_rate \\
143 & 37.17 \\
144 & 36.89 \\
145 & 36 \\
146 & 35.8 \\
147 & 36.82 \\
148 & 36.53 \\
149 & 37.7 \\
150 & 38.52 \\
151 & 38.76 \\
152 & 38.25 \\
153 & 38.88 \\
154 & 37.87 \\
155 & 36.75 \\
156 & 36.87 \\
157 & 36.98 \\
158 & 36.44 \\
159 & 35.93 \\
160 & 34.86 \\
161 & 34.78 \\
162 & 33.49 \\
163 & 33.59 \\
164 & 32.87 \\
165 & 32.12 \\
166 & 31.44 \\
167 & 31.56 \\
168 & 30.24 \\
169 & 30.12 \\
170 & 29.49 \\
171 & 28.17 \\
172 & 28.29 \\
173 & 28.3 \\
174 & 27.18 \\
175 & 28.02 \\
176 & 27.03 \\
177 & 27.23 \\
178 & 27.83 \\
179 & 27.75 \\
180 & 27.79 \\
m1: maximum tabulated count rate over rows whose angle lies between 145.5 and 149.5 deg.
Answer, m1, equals 37.7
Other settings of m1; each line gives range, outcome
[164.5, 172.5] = 32.12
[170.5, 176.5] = 28.3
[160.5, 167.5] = 34.78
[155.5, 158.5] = 36.98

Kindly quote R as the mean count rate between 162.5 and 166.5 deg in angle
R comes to 32.5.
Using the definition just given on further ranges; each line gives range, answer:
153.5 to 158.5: 37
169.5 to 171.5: 28.8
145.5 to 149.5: 36.7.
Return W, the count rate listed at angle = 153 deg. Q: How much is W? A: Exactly 38.88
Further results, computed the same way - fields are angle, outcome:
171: 28.17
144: 36.89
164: 32.87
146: 35.8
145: 36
